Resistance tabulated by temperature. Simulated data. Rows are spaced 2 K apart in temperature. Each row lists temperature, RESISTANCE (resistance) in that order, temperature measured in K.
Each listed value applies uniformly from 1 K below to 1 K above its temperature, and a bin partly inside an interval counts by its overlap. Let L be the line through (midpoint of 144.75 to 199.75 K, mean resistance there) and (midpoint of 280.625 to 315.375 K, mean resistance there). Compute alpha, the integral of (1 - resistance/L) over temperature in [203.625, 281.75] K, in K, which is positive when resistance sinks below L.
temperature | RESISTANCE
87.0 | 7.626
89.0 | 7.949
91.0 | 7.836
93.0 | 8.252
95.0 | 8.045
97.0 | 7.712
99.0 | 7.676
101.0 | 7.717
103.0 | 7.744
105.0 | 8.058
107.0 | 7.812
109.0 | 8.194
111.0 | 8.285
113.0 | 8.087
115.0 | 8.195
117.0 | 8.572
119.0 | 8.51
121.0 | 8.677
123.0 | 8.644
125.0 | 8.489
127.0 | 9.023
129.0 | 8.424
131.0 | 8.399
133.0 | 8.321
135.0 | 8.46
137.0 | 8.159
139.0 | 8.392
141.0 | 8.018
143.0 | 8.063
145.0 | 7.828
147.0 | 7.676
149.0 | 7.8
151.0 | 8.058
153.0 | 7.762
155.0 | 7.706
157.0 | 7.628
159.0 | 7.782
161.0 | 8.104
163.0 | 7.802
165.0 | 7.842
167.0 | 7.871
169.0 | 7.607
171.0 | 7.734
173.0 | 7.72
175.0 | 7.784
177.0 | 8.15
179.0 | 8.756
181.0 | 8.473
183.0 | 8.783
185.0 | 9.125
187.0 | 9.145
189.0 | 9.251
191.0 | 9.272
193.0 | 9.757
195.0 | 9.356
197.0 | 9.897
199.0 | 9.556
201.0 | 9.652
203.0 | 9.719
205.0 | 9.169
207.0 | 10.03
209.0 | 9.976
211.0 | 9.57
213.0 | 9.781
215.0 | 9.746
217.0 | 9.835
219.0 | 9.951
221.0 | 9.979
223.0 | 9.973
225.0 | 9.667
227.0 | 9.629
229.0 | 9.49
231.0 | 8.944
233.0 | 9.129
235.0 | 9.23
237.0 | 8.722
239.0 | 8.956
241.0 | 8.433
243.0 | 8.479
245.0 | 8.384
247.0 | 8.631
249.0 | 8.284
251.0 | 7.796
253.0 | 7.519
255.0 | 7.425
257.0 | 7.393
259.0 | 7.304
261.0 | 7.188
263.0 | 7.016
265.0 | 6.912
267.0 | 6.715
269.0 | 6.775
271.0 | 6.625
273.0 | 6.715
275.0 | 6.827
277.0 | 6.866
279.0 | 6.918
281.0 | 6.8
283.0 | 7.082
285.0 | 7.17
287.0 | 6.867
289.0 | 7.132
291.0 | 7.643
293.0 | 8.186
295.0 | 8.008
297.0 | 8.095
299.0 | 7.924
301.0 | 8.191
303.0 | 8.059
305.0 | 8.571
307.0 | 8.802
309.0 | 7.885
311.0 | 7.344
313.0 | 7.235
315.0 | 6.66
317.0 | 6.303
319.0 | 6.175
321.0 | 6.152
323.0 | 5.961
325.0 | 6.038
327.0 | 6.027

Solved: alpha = -3.8 K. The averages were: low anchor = 8.37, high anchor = 7.68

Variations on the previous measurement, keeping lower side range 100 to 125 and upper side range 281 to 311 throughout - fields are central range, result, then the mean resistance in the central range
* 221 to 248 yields -3.9 K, 9.09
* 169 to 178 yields 0.3 K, 7.82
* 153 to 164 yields 0.4 K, 7.8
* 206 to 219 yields -3.0 K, 9.83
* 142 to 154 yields 0.4 K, 7.86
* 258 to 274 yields 1.9 K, 6.91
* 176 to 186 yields -0.7 K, 8.66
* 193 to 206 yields -2.5 K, 9.57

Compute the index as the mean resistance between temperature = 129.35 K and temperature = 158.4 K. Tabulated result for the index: 8.03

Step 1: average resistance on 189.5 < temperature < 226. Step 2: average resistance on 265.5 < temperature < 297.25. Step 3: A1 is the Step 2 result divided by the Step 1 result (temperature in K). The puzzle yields 0.73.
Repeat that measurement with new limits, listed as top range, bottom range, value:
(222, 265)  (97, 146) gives 1.02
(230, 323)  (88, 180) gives 0.94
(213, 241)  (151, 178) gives 1.21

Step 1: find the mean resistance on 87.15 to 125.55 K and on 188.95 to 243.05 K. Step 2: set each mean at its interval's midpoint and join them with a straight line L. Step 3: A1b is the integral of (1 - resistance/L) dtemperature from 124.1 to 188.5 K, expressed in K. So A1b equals 4.2 K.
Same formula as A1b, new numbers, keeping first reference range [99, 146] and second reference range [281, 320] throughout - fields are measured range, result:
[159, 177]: 0.54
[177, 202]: -3.86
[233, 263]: -1.47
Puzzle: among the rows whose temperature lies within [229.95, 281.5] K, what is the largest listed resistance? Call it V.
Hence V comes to 9.23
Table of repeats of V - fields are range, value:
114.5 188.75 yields 9.145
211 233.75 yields 9.979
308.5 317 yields 7.885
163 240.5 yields 10.03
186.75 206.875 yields 9.897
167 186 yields 9.125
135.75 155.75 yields 8.392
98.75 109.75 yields 8.194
